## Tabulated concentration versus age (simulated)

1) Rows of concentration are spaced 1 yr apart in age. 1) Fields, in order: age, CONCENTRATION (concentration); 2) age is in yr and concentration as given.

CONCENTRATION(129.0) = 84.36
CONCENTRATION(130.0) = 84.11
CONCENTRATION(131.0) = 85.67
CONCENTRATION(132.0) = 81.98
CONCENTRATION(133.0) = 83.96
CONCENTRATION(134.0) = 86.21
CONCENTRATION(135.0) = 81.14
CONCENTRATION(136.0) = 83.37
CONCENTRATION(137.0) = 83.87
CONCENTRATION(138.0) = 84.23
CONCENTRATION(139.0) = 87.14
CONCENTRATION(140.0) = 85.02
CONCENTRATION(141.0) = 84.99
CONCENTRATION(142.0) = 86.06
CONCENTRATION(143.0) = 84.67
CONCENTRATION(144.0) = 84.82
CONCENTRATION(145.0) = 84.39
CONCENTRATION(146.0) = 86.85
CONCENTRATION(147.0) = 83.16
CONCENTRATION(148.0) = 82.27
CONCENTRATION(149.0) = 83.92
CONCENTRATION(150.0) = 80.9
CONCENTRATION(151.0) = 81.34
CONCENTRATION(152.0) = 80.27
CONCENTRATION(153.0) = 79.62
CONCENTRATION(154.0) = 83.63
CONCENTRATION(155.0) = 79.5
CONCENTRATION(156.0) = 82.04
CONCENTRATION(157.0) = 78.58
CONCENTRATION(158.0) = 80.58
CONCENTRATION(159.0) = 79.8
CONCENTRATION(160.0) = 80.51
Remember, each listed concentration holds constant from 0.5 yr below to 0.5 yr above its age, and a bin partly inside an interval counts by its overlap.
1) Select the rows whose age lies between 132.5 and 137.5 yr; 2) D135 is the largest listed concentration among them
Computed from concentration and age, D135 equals 86.21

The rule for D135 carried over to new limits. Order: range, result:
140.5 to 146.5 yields 86.85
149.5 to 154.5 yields 83.63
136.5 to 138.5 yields 84.23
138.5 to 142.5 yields 87.14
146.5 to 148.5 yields 83.16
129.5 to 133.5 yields 85.67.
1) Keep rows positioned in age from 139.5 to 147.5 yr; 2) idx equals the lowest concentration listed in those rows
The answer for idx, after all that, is 83.16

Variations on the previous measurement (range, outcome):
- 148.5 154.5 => 79.62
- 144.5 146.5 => 84.39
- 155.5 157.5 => 78.58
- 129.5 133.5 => 81.98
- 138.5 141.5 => 84.99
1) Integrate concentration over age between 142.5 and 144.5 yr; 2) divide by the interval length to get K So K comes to 84.7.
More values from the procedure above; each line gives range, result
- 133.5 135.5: 83.7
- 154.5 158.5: 80.2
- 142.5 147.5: 84.8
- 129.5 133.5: 83.9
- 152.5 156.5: 81.2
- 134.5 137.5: 82.8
